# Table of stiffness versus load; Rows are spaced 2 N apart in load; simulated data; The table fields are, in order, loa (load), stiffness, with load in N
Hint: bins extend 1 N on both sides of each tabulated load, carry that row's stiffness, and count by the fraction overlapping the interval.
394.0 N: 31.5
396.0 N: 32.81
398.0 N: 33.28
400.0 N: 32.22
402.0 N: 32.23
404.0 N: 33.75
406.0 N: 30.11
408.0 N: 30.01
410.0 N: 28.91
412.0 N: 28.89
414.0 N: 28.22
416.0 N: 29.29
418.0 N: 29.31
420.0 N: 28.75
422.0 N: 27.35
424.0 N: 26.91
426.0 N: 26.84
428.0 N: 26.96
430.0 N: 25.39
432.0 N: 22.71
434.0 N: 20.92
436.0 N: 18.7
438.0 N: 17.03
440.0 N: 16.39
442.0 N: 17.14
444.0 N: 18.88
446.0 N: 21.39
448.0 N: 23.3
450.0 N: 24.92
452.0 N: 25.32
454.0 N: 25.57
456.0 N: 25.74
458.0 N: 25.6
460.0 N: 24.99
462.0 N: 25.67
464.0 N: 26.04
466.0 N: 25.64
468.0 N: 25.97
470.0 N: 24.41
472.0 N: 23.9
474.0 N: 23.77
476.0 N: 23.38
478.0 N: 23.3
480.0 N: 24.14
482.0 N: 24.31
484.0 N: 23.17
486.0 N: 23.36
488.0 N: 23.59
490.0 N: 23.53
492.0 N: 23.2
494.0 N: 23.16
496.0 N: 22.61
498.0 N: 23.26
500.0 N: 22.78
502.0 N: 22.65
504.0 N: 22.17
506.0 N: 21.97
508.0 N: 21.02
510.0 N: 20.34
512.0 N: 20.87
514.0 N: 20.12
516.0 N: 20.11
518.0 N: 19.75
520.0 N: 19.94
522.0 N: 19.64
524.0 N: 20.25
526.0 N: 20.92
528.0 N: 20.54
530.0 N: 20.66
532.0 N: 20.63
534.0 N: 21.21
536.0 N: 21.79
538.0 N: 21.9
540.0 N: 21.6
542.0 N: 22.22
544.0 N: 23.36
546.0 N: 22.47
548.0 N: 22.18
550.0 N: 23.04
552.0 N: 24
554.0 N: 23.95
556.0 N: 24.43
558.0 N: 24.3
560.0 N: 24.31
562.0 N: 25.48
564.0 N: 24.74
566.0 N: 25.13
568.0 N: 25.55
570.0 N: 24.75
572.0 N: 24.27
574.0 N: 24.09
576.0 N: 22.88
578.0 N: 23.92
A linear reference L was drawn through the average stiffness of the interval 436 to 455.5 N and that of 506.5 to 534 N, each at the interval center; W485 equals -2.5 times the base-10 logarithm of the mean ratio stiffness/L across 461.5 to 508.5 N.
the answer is -0.14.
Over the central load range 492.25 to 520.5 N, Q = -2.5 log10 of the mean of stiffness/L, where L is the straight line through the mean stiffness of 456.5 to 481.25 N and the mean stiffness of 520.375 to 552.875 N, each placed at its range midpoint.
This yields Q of 0.07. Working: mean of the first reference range 24.8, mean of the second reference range 21.6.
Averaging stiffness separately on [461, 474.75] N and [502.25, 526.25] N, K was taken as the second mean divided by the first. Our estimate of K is 0.8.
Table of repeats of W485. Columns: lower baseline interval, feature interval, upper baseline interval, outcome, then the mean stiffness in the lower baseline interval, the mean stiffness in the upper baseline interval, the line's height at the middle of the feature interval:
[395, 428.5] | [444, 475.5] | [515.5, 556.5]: 0.09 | 29.8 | 21.6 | 26.6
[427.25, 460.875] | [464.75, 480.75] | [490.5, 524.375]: -0.11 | 22.4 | 21.5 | 22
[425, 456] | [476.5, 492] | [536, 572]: -0.04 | 22.2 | 23.7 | 22.8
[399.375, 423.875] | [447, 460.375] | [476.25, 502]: 0.05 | 29.8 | 23.3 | 26.3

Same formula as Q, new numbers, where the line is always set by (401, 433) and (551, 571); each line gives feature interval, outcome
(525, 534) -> 0.224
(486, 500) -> 0.143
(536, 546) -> 0.135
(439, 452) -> 0.315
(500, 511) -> 0.200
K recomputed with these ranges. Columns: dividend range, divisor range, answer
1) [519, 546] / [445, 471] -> 0.85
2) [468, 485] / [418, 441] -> 1.01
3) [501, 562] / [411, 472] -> 0.89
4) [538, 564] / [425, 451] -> 1.09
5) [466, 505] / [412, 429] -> 0.84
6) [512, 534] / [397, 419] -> 0.67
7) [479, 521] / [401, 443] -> 0.85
